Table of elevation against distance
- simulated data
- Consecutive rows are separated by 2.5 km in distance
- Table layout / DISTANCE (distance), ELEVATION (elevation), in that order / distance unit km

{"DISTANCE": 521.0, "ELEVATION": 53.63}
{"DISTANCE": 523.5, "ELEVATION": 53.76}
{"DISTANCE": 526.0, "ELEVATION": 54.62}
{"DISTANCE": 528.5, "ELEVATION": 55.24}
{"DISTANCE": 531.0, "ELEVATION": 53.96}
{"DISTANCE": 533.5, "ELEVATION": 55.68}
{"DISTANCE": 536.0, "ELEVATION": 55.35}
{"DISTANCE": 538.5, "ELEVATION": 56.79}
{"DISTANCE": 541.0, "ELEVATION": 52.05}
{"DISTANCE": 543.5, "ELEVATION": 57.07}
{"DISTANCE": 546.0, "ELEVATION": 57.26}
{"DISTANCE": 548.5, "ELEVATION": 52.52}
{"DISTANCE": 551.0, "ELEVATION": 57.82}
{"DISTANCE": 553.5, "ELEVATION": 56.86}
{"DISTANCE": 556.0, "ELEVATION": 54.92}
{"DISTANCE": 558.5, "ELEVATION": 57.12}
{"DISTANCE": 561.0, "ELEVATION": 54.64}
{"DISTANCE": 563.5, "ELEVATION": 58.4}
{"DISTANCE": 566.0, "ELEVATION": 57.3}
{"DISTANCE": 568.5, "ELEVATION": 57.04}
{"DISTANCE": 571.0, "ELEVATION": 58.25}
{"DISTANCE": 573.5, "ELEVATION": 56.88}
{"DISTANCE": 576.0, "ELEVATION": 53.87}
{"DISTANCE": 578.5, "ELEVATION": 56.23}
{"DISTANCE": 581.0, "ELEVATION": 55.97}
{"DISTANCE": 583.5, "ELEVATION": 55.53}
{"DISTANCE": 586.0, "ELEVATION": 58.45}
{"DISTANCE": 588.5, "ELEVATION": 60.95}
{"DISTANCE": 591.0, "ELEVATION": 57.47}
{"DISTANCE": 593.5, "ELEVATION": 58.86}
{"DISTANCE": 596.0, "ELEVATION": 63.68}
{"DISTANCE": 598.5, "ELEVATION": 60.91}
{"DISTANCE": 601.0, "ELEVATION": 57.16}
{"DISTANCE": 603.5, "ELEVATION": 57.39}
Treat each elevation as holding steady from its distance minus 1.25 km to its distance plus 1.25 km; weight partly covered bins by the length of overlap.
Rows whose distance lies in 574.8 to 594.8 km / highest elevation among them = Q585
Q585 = 60.95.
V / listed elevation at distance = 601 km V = 57.16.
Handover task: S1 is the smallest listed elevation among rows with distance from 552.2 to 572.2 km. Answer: 54.64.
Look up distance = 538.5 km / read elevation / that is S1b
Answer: 56.79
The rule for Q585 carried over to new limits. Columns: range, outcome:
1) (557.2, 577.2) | 58.4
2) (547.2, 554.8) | 57.82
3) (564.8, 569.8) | 57.3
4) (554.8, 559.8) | 57.12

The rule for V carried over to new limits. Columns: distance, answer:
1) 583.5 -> 55.53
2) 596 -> 63.68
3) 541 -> 52.05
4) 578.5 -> 56.23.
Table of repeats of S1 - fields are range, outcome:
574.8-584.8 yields 53.87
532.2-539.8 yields 55.35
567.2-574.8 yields 56.88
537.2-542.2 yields 52.05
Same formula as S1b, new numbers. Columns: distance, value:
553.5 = 56.86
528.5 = 55.24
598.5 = 60.91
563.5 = 58.4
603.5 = 57.39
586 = 58.45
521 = 53.63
